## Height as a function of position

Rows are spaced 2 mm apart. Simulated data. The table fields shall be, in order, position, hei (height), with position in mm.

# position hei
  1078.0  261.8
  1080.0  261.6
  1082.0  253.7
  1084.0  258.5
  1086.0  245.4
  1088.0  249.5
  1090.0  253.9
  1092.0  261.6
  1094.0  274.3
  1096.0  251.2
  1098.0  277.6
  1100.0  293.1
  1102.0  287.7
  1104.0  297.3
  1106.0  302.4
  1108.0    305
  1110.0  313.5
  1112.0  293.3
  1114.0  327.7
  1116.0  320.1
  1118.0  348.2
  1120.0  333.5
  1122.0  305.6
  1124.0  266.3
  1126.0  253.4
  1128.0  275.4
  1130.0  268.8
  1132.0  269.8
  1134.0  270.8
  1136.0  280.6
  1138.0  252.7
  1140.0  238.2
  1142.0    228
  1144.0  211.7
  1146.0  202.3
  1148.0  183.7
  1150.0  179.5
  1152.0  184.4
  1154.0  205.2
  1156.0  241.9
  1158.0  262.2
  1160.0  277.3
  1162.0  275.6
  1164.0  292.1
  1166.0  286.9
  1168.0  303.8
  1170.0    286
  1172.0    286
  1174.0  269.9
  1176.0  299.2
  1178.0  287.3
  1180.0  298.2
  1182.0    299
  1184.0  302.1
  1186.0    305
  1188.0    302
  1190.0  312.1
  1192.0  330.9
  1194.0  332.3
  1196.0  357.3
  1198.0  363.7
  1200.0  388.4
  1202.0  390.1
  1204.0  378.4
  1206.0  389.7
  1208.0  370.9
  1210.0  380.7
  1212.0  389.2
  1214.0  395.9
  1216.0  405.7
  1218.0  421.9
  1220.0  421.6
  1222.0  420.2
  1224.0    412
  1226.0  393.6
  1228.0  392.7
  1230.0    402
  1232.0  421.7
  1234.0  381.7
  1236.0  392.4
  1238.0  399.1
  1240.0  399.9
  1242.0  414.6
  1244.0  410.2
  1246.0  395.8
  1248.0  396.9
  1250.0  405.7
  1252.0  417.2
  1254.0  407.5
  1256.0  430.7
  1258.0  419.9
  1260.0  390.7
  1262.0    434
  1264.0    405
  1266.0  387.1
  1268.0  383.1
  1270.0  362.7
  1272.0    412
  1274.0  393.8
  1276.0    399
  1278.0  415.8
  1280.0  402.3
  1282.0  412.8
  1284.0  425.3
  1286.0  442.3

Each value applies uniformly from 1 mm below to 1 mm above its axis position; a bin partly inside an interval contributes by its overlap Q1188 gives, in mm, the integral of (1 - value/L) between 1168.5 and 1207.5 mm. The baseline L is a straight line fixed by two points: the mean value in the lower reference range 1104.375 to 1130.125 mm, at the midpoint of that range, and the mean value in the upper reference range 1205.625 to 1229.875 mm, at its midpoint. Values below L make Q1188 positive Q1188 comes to 4.9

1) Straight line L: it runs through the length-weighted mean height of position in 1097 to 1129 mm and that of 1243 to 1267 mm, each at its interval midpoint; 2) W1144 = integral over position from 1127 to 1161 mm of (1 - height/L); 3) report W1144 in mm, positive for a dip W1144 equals 9.03 mm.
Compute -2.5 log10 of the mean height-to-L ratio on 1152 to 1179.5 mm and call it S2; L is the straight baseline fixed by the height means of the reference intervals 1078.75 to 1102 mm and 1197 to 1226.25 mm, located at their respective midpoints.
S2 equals 0.26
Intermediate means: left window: 263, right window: 395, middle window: 272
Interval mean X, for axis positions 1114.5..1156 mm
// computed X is 255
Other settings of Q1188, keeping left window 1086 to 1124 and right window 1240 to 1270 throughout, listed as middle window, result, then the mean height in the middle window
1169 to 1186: 2.7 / 292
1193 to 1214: -0.5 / 375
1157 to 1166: 1.5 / 278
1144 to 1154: 4.1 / 192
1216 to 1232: -1.2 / 410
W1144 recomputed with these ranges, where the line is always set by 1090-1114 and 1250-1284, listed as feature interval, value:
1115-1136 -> 0.9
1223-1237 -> -0.8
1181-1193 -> 1.4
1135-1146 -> 2.7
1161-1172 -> 1.5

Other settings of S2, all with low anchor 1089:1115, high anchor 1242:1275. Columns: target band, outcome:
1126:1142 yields 0.186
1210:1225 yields -0.096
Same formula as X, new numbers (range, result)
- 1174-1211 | 336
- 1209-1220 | 401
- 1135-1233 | 317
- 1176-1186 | 298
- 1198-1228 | 396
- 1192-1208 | 369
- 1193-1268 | 398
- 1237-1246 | 405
